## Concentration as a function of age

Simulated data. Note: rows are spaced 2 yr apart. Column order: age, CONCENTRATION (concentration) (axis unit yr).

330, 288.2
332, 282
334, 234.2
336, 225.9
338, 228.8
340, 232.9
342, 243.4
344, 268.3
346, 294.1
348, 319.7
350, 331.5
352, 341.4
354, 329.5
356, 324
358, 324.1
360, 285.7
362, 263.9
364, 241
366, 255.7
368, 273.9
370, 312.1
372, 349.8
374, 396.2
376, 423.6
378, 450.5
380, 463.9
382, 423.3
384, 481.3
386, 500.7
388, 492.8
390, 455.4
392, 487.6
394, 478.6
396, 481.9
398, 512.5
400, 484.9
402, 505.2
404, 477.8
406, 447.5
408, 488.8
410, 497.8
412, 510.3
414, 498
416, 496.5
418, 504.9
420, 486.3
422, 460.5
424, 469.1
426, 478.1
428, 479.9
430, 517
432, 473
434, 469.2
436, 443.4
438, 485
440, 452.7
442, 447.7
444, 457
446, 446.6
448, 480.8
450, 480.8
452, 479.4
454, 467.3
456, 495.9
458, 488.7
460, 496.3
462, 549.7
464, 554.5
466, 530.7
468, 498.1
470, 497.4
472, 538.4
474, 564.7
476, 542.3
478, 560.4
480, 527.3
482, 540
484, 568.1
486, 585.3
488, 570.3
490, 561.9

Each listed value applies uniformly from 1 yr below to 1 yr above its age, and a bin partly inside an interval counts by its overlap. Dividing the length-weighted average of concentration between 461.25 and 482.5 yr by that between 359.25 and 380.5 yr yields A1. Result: 1.60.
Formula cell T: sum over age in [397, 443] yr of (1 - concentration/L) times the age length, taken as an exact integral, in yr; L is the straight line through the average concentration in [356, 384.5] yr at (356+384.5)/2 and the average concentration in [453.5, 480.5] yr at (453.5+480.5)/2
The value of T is -4.7 yr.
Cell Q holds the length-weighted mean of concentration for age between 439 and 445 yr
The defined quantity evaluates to 452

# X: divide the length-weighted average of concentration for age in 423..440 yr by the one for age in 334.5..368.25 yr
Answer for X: 1.69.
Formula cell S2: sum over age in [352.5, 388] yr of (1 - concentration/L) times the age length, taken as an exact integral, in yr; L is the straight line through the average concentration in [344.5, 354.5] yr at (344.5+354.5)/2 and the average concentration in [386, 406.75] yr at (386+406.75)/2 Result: 3.01 yr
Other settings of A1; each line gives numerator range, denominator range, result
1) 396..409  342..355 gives 1.57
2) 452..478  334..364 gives 1.83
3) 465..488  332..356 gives 1.94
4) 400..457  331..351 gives 1.80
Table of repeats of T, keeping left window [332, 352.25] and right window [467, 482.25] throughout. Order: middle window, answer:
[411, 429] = -2.7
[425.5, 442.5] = -0.8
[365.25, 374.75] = 0.3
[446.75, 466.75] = -0.1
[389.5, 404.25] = -4.2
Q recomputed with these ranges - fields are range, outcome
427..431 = 498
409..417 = 501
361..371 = 269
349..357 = 332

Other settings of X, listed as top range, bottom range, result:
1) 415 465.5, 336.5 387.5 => 1.44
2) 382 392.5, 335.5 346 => 1.94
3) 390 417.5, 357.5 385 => 1.38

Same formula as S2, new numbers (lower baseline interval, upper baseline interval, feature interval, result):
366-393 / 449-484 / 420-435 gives -0.1 yr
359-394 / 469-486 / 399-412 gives -1.6 yr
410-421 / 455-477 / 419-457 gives 2.8 yr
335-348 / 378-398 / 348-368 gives 1.7 yr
